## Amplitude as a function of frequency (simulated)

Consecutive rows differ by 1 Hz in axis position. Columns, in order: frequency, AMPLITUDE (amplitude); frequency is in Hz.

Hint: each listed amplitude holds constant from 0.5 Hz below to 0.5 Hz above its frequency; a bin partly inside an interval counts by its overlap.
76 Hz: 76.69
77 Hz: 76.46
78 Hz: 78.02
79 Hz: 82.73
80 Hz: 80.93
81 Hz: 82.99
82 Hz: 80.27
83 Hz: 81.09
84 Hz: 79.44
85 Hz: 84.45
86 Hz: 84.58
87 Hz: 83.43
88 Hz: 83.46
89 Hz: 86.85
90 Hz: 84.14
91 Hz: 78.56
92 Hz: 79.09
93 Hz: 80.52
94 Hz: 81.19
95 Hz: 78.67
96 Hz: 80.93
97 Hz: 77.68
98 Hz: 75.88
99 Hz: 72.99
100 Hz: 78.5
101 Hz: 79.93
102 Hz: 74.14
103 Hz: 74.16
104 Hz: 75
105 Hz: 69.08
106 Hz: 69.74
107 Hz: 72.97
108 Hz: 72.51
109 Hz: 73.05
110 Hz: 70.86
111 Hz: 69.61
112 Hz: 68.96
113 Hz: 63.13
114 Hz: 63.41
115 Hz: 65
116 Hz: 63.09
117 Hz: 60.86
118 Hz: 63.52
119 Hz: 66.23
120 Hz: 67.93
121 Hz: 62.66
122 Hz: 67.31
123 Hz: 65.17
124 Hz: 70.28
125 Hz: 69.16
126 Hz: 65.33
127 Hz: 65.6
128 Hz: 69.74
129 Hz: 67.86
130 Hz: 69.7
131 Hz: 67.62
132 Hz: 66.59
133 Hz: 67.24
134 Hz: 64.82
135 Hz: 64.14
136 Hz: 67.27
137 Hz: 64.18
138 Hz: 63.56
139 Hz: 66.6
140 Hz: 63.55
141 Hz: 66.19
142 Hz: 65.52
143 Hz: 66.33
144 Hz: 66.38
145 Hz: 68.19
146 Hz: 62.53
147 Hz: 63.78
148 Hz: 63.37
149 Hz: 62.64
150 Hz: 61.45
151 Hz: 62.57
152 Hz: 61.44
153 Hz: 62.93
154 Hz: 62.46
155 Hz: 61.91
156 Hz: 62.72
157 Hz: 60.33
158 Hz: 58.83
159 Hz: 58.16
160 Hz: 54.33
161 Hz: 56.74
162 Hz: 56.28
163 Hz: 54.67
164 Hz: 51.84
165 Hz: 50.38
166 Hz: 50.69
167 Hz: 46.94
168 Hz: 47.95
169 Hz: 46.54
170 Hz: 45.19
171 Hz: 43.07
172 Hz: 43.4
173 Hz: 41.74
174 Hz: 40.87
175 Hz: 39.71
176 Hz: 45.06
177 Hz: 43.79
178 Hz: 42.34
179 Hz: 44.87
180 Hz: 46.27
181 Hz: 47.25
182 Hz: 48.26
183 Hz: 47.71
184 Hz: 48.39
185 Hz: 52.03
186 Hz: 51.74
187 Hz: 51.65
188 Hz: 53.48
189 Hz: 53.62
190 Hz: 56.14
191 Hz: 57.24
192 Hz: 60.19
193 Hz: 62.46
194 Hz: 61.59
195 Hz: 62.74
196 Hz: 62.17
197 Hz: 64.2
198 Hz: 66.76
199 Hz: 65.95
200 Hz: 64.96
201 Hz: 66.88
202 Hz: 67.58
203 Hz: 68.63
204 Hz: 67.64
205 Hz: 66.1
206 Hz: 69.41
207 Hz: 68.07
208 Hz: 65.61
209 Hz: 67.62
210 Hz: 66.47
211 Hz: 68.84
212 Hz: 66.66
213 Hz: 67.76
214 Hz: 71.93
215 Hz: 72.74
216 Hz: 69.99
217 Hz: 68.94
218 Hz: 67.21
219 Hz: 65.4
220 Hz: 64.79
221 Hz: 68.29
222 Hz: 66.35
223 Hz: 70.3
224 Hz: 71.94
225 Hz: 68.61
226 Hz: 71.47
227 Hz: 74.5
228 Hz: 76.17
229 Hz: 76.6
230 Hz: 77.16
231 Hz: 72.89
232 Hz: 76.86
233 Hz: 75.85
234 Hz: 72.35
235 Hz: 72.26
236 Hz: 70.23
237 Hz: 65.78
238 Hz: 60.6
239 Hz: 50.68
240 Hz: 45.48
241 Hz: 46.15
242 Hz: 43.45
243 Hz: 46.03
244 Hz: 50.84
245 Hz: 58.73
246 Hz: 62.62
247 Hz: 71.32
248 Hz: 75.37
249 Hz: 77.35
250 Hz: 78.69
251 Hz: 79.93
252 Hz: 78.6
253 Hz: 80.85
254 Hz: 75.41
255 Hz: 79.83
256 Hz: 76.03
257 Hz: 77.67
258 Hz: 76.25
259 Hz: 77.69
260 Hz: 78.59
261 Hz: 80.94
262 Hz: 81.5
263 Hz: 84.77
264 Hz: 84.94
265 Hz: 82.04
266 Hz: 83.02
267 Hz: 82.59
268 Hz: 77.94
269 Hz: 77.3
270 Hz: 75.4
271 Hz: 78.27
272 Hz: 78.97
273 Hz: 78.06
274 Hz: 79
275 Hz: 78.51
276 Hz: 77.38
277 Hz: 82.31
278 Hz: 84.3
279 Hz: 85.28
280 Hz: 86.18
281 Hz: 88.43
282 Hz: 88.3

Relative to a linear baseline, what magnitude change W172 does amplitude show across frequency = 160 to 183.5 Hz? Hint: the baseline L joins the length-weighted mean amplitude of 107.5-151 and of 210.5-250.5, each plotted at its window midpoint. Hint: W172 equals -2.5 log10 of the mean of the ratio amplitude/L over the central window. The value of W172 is 0.372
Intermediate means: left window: 66.1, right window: 67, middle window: 47.2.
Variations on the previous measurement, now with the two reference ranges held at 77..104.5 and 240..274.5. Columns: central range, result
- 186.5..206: 0.21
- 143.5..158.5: 0.23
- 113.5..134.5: 0.19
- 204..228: 0.10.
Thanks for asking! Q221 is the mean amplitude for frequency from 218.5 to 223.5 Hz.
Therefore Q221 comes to 67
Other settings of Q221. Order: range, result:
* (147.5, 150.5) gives 62.5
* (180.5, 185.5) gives 48.7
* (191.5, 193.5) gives 61.3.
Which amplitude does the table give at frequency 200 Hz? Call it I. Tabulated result 64.96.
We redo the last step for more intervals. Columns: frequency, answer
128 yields 69.74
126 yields 65.33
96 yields 80.93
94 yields 81.19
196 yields 62.17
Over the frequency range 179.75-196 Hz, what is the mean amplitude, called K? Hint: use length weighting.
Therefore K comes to 54.2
